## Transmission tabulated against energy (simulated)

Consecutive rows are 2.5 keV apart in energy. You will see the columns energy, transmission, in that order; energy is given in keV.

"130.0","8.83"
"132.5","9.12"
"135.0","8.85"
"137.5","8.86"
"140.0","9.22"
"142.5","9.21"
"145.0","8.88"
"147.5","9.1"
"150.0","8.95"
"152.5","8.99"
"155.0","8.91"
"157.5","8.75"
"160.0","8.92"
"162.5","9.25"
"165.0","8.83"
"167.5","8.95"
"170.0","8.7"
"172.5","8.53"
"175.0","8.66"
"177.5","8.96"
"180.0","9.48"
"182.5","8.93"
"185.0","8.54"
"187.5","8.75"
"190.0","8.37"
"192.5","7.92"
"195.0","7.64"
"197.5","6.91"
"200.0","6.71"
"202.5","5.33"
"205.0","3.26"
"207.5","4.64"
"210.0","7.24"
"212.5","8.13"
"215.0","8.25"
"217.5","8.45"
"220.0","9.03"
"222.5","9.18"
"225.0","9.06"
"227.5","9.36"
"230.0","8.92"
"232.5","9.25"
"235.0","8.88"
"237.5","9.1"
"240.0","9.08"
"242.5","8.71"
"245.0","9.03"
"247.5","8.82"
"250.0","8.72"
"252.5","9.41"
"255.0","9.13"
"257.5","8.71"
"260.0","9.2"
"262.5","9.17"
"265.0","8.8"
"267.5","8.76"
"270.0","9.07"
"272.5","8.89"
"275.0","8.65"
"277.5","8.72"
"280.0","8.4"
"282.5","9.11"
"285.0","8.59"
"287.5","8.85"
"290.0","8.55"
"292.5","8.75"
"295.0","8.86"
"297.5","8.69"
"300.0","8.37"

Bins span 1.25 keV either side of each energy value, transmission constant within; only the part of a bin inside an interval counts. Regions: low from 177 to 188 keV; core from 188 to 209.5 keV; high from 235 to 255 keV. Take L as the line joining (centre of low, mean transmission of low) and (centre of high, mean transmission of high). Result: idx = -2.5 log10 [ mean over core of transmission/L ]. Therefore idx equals 0.354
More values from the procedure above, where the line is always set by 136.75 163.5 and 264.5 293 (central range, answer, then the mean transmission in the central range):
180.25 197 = 0.072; 8.36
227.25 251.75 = -0.018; 8.98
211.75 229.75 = 0.008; 8.81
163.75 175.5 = 0.028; 8.74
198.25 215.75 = 0.395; 6.18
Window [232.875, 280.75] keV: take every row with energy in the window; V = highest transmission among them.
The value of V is 9.41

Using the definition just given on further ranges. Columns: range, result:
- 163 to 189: 9.48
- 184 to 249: 9.36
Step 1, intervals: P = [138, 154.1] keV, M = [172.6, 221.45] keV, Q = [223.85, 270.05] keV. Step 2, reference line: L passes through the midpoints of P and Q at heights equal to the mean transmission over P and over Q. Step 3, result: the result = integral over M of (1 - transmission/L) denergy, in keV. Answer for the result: 7.3 keV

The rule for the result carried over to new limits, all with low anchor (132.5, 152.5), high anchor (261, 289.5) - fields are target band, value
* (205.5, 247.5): 2.1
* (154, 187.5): 0.4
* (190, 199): 1.4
